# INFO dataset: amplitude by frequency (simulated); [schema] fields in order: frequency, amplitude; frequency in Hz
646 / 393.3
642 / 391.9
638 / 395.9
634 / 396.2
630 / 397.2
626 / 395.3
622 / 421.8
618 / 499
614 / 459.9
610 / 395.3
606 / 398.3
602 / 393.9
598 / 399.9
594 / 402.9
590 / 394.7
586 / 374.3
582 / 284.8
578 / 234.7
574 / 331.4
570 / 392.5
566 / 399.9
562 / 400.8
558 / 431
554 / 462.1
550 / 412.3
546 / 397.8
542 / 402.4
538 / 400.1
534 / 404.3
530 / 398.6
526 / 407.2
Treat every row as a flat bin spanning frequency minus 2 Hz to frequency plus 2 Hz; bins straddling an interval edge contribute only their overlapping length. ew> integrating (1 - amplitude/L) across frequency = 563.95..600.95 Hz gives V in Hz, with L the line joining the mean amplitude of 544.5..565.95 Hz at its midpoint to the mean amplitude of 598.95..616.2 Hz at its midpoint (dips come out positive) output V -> 5.1 Hz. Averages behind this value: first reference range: 419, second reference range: 412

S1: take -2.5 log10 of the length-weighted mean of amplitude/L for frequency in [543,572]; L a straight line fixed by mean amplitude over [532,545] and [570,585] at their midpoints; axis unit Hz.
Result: -0.17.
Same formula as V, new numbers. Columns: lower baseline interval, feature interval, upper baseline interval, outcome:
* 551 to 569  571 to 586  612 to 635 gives 4.3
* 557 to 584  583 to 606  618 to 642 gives -0.9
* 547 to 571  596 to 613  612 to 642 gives 0.8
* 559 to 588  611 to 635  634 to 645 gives -2.9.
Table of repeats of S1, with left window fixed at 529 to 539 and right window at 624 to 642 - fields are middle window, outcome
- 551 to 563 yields -0.084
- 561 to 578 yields 0.104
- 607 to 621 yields -0.126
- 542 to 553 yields -0.025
